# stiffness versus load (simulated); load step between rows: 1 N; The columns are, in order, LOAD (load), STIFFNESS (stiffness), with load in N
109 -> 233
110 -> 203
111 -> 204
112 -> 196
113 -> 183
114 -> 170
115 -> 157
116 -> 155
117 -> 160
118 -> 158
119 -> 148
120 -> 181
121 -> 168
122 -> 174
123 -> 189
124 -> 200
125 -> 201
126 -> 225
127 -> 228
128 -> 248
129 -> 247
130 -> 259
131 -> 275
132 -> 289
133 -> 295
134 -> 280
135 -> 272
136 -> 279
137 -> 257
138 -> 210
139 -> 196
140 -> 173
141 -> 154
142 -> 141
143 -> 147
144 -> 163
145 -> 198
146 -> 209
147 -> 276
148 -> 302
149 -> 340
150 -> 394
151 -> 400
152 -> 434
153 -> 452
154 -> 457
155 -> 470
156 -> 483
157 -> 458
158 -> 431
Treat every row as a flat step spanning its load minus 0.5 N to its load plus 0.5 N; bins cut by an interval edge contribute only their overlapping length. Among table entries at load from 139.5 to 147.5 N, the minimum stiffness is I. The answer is 141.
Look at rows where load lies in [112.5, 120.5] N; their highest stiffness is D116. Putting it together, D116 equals 183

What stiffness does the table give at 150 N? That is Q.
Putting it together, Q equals 394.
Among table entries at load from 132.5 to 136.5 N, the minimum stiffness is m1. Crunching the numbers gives 272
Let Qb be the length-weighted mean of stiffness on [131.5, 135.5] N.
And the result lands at 284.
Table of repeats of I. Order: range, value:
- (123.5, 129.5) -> 200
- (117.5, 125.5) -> 148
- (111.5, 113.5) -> 183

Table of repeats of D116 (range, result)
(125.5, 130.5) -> 259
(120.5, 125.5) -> 201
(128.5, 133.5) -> 295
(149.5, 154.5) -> 457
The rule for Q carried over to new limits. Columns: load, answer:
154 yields 457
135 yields 272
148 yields 302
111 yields 204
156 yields 483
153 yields 452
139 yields 196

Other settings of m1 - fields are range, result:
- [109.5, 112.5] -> 196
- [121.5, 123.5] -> 174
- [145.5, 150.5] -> 209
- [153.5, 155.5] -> 457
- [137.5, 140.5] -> 173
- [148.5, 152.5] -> 340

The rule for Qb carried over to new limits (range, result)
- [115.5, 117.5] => 158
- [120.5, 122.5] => 171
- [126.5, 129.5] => 241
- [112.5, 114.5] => 176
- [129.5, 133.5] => 280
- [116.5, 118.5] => 159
